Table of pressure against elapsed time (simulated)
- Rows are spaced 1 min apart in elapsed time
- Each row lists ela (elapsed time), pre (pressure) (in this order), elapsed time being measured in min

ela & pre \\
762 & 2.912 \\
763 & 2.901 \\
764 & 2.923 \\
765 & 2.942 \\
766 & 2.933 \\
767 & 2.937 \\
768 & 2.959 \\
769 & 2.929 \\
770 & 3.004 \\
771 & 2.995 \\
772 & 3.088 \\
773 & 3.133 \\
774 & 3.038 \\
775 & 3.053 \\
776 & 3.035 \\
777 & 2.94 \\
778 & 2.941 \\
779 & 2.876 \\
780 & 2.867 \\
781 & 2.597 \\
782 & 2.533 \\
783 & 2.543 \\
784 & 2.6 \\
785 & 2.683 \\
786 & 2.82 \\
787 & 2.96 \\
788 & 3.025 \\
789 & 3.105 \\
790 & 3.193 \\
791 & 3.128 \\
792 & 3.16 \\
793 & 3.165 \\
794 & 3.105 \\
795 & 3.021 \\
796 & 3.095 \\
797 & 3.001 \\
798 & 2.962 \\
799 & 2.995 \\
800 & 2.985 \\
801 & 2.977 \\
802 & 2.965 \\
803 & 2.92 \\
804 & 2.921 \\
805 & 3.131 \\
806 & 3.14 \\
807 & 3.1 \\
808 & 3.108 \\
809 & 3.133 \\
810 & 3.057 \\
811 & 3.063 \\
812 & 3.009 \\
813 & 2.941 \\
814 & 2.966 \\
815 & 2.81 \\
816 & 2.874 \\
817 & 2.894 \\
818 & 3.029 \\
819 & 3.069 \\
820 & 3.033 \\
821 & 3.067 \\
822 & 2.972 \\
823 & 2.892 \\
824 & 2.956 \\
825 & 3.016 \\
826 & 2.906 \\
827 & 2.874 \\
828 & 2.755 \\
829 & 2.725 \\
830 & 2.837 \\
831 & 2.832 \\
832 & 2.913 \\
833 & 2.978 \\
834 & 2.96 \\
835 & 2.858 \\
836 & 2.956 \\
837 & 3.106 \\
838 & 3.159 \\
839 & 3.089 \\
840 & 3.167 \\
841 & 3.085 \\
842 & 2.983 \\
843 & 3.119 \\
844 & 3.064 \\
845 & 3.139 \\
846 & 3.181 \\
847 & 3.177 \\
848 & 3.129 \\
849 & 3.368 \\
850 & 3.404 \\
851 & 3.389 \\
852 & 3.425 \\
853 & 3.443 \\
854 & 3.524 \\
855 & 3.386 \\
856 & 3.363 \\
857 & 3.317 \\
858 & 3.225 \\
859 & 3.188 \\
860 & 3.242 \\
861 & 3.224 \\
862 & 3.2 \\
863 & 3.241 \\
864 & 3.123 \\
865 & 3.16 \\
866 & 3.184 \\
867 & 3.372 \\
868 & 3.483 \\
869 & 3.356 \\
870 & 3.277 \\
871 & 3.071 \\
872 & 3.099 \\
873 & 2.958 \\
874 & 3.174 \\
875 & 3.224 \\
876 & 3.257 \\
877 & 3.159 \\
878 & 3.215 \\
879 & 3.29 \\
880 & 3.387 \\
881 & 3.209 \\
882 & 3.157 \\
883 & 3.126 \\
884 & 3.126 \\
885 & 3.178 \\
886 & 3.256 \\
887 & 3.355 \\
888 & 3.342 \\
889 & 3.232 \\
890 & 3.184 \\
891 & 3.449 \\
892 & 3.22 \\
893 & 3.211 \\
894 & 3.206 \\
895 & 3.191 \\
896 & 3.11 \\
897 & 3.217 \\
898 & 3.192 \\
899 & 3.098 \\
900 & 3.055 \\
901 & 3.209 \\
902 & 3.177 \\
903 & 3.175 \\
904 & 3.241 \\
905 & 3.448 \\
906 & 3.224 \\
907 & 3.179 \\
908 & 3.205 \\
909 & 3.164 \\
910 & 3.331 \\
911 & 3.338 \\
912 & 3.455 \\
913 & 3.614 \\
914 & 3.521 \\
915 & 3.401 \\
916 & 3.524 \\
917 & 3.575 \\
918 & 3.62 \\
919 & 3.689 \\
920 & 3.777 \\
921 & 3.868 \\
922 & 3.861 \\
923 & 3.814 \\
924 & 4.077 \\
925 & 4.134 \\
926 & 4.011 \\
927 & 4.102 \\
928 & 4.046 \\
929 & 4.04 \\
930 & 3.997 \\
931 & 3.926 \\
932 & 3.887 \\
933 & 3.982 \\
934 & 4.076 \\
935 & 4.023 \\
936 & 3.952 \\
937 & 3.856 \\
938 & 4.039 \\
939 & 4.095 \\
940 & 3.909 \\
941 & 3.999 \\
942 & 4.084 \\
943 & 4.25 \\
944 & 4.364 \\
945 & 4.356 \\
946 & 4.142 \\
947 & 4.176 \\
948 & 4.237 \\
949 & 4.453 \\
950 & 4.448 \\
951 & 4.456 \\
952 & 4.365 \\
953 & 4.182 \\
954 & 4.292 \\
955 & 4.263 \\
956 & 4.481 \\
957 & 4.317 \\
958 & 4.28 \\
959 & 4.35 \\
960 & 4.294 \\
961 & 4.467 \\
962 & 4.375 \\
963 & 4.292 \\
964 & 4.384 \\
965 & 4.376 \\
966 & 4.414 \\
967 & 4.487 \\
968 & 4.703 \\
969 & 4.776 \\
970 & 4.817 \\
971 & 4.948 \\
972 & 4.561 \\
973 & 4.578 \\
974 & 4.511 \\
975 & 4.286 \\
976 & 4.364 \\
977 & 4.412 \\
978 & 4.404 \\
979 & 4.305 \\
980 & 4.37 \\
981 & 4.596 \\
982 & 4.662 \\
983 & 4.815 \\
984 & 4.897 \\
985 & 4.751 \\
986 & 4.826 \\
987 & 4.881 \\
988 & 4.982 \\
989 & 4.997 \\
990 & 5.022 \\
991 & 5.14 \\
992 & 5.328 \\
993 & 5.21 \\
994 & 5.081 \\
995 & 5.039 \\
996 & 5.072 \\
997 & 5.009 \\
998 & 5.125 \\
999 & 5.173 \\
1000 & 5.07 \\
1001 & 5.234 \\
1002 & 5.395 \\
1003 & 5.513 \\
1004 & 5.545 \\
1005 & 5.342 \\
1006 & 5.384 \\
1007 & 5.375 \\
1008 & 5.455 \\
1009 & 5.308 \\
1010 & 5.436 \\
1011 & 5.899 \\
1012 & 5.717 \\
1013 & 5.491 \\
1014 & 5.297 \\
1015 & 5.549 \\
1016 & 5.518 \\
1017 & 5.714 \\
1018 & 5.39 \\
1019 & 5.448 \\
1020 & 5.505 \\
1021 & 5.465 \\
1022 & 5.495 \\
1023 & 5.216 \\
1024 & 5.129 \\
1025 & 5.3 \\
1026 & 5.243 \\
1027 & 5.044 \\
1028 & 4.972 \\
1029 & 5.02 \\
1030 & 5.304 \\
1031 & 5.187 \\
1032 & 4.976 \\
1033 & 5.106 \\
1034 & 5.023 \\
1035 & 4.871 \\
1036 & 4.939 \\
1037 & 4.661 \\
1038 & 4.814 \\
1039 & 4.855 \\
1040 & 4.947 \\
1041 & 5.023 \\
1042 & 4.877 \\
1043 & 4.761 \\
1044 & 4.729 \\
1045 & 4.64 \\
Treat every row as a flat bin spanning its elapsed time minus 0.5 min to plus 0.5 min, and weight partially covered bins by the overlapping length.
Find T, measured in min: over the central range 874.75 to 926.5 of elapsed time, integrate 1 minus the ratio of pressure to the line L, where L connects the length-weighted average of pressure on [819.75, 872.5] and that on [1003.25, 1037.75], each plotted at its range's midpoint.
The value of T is 6.0 min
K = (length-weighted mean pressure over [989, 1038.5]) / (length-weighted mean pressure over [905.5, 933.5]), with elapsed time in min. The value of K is 1.4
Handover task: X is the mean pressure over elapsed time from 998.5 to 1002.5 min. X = 5.22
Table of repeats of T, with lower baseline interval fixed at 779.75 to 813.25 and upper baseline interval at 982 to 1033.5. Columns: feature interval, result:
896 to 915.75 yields 4.1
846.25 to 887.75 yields 5.2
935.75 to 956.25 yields 1.6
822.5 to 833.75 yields 1.5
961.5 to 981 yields 1.4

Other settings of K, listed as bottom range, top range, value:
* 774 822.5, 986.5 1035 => 1.77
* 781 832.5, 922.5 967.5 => 1.42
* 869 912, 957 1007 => 1.49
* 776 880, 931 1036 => 1.56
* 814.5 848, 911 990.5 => 1.42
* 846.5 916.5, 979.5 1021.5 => 1.60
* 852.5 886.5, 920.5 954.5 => 1.27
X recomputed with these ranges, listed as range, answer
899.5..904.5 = 3.17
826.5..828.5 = 2.81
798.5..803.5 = 2.97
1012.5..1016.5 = 5.46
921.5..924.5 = 3.92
